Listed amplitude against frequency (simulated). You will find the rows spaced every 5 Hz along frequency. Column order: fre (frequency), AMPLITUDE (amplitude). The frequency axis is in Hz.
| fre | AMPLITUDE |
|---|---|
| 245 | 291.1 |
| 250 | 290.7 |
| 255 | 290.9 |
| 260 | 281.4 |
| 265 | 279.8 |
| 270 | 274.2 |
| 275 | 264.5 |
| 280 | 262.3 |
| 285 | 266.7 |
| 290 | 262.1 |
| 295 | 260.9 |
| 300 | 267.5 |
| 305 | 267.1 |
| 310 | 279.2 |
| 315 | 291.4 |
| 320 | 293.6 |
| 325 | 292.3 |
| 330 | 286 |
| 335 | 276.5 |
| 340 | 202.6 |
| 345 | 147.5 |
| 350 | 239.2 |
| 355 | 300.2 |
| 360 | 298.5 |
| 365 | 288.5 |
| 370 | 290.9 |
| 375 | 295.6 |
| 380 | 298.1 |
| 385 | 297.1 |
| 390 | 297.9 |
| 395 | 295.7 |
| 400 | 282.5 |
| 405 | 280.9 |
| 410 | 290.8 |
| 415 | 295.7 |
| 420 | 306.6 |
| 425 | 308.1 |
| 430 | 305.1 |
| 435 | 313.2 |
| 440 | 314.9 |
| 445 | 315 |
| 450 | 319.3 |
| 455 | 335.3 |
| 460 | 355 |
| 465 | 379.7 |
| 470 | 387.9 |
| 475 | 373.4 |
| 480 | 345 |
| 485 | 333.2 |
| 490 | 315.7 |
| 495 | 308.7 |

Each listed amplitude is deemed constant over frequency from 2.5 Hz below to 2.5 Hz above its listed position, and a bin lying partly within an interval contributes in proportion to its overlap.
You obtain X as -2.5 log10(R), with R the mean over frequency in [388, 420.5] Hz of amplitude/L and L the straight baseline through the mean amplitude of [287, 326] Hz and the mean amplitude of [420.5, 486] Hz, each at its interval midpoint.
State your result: 0.09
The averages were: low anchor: 276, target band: 292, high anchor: 336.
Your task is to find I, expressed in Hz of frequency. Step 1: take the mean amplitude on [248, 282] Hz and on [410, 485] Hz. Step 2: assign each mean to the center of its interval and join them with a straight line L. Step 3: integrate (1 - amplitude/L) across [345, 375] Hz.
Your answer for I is 3.2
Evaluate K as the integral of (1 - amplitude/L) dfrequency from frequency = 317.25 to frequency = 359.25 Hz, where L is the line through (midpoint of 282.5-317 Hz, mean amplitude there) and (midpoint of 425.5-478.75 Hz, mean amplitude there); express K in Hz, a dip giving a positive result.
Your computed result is 4.46 Hz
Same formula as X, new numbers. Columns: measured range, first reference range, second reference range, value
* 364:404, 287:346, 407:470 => 0.01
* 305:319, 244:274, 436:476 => 0.06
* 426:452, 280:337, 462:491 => 0.09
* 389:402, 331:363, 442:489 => -0.01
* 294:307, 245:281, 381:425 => 0.07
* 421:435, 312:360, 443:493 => 0.04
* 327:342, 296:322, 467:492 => 0.12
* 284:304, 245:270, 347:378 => 0.08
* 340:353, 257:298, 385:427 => 0.38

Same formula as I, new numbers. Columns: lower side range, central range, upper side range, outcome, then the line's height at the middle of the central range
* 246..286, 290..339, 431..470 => 2.75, 293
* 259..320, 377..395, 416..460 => 0.21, 301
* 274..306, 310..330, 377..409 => -1.29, 272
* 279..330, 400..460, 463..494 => 4.17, 331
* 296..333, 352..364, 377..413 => -0.35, 287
